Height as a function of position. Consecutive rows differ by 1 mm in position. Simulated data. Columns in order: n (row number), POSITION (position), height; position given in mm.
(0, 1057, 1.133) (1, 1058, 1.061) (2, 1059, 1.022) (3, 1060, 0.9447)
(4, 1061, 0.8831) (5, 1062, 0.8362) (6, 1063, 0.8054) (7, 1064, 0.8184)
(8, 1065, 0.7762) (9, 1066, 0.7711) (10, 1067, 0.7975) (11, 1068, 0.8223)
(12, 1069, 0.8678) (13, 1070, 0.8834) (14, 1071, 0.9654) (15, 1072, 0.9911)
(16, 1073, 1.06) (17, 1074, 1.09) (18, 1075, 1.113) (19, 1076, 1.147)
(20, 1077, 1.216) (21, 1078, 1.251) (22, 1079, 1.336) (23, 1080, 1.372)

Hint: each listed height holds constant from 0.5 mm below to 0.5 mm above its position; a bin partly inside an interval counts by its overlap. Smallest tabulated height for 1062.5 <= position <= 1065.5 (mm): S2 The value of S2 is 0.7762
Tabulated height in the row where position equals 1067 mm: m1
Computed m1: 0.7975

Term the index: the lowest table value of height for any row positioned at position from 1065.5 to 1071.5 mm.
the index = 0.7711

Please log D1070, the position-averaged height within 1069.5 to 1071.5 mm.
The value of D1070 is 0.924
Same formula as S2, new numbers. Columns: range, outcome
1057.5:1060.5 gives 0.9447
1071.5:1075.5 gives 0.9911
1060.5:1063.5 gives 0.8054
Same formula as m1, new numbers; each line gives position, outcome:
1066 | 0.7711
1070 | 0.8834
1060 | 0.9447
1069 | 0.8678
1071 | 0.9654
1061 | 0.8831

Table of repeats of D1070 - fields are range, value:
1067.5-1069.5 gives 0.845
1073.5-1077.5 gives 1.14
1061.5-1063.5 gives 0.821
